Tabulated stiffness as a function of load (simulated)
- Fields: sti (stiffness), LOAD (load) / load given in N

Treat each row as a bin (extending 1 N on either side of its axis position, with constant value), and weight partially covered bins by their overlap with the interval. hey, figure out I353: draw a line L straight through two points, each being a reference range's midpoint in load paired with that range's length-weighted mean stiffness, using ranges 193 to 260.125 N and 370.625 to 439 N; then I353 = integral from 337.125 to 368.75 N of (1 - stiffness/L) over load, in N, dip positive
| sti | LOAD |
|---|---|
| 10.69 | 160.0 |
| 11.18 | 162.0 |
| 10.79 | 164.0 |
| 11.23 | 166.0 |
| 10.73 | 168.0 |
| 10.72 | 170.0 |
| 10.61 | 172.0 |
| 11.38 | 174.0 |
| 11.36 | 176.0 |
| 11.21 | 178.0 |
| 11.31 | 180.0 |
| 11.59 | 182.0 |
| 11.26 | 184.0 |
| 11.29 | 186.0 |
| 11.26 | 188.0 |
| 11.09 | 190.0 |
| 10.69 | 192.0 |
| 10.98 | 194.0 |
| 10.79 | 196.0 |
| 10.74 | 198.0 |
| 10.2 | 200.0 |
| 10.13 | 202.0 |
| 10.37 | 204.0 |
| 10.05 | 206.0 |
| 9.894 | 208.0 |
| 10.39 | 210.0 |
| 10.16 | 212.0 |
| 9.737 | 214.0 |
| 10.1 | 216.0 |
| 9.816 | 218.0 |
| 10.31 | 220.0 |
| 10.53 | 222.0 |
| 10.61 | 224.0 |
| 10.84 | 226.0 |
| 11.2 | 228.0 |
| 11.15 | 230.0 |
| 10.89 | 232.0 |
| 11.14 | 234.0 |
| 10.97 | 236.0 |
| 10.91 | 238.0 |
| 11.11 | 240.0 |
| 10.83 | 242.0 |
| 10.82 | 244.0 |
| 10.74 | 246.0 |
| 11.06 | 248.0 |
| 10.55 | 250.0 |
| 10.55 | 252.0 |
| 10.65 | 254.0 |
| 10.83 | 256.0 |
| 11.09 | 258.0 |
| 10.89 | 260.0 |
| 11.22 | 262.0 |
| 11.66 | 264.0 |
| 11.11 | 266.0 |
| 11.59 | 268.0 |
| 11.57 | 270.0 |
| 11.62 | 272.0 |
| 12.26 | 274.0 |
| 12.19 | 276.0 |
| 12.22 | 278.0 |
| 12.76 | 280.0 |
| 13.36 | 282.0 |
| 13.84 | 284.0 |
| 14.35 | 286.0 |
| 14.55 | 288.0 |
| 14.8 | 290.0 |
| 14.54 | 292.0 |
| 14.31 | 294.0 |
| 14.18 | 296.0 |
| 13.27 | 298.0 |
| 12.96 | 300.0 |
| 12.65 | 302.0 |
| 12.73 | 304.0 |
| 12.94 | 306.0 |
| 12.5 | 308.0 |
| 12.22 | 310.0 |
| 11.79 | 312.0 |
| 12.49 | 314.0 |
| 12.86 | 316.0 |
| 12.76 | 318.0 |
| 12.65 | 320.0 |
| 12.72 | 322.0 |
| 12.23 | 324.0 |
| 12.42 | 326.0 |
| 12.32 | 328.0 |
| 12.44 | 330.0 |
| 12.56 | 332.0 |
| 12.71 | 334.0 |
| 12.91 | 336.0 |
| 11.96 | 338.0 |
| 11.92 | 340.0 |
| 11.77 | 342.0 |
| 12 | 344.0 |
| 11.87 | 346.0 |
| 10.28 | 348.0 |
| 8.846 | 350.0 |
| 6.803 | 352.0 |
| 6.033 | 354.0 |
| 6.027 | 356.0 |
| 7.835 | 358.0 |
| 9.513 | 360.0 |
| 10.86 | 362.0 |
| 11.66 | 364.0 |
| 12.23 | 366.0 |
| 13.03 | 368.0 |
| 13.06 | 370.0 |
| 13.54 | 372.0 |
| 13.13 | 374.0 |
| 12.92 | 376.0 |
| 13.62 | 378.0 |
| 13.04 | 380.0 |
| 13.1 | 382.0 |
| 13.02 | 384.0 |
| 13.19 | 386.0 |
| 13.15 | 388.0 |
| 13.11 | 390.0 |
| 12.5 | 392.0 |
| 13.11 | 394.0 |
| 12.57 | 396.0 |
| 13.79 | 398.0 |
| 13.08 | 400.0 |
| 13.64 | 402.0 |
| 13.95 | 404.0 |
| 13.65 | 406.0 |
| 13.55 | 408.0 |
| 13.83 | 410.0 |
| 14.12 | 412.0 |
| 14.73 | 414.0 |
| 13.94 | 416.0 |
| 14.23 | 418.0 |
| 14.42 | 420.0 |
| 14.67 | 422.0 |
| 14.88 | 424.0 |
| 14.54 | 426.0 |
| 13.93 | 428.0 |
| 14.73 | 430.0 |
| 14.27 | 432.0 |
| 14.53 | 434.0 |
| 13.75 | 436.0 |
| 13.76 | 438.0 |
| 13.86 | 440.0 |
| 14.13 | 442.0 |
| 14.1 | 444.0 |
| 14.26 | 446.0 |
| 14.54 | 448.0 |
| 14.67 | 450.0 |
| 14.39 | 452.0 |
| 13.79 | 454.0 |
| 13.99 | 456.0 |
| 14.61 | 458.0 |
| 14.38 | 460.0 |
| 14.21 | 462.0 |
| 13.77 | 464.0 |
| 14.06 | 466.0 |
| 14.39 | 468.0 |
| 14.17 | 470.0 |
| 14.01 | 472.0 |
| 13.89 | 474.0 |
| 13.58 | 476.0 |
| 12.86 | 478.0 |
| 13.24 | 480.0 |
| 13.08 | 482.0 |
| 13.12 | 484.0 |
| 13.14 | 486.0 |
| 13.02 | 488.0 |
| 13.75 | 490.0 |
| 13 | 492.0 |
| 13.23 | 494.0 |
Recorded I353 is 6.58 N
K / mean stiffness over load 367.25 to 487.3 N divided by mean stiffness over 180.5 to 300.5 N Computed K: 1.2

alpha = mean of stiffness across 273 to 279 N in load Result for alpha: 12.2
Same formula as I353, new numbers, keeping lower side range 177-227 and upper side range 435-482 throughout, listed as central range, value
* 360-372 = 0.68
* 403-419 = -0.75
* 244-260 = 0.69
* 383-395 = 0.06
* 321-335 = -0.24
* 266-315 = -4.85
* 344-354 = 2.54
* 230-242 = 0.07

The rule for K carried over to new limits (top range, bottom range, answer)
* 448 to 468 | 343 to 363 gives 1.58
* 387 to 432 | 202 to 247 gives 1.31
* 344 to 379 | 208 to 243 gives 1.01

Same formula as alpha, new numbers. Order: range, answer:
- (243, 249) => 10.9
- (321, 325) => 12.5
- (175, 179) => 11.3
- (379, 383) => 13.1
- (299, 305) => 12.8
